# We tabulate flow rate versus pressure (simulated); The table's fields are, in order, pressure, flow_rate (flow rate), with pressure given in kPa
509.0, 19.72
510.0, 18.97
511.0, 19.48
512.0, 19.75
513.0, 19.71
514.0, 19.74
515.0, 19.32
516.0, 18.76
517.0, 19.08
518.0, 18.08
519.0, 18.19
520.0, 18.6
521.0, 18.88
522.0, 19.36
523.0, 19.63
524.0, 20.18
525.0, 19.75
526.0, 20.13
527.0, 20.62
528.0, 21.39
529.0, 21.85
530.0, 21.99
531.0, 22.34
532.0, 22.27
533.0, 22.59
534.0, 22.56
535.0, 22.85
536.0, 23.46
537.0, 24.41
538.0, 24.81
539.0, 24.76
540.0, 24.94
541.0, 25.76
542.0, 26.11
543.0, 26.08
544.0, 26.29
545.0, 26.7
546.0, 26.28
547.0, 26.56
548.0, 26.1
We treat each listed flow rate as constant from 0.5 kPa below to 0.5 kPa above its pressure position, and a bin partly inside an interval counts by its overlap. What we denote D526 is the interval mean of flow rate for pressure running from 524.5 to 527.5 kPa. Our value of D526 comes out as 20.2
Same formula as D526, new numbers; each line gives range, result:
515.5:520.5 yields 18.5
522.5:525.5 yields 19.9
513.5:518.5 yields 19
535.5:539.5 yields 24.4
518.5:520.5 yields 18.4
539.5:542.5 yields 25.6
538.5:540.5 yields 24.9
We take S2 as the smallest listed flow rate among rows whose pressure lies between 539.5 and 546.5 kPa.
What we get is 24.94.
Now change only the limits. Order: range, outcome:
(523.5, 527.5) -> 19.75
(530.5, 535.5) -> 22.27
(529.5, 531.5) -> 21.99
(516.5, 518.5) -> 18.08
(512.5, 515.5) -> 19.32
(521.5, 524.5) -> 19.36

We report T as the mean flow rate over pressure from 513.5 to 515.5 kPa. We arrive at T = 19.5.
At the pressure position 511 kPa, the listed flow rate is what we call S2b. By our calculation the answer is 19.48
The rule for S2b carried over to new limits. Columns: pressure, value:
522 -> 19.36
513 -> 19.71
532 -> 22.27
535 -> 22.85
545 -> 26.7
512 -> 19.75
